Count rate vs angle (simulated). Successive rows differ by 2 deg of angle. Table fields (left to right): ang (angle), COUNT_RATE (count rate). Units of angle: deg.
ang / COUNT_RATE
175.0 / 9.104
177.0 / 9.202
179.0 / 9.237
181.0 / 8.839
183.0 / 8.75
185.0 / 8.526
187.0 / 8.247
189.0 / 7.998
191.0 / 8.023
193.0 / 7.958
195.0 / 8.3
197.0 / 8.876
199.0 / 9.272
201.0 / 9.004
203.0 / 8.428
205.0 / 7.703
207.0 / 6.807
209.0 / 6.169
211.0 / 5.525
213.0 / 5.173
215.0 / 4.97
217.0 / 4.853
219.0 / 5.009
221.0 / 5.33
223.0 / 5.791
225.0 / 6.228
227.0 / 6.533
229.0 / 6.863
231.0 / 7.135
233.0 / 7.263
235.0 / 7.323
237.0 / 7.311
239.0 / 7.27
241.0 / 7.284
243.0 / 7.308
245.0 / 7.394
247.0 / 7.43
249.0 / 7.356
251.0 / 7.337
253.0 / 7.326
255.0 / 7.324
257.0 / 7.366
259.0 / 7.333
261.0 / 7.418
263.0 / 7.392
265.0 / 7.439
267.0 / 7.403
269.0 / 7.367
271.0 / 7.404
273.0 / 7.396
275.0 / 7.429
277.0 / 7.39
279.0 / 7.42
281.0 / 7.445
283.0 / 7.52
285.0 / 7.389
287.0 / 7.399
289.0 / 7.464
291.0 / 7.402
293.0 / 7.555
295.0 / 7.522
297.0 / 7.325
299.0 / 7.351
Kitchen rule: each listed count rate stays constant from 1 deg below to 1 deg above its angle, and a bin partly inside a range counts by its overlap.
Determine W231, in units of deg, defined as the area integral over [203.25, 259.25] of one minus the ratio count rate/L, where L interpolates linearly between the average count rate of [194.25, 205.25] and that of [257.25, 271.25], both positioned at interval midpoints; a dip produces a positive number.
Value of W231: 9.2 deg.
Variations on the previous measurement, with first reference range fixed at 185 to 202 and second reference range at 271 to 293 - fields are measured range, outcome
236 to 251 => 1.03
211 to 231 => 5.97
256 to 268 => 0.43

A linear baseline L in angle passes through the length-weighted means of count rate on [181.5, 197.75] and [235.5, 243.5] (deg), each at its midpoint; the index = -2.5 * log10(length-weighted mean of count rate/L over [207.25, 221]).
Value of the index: 0.410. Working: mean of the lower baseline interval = 8.34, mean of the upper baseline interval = 7.29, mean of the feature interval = 5.37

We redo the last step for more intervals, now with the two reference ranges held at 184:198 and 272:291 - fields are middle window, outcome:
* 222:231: 0.23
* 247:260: 0.05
